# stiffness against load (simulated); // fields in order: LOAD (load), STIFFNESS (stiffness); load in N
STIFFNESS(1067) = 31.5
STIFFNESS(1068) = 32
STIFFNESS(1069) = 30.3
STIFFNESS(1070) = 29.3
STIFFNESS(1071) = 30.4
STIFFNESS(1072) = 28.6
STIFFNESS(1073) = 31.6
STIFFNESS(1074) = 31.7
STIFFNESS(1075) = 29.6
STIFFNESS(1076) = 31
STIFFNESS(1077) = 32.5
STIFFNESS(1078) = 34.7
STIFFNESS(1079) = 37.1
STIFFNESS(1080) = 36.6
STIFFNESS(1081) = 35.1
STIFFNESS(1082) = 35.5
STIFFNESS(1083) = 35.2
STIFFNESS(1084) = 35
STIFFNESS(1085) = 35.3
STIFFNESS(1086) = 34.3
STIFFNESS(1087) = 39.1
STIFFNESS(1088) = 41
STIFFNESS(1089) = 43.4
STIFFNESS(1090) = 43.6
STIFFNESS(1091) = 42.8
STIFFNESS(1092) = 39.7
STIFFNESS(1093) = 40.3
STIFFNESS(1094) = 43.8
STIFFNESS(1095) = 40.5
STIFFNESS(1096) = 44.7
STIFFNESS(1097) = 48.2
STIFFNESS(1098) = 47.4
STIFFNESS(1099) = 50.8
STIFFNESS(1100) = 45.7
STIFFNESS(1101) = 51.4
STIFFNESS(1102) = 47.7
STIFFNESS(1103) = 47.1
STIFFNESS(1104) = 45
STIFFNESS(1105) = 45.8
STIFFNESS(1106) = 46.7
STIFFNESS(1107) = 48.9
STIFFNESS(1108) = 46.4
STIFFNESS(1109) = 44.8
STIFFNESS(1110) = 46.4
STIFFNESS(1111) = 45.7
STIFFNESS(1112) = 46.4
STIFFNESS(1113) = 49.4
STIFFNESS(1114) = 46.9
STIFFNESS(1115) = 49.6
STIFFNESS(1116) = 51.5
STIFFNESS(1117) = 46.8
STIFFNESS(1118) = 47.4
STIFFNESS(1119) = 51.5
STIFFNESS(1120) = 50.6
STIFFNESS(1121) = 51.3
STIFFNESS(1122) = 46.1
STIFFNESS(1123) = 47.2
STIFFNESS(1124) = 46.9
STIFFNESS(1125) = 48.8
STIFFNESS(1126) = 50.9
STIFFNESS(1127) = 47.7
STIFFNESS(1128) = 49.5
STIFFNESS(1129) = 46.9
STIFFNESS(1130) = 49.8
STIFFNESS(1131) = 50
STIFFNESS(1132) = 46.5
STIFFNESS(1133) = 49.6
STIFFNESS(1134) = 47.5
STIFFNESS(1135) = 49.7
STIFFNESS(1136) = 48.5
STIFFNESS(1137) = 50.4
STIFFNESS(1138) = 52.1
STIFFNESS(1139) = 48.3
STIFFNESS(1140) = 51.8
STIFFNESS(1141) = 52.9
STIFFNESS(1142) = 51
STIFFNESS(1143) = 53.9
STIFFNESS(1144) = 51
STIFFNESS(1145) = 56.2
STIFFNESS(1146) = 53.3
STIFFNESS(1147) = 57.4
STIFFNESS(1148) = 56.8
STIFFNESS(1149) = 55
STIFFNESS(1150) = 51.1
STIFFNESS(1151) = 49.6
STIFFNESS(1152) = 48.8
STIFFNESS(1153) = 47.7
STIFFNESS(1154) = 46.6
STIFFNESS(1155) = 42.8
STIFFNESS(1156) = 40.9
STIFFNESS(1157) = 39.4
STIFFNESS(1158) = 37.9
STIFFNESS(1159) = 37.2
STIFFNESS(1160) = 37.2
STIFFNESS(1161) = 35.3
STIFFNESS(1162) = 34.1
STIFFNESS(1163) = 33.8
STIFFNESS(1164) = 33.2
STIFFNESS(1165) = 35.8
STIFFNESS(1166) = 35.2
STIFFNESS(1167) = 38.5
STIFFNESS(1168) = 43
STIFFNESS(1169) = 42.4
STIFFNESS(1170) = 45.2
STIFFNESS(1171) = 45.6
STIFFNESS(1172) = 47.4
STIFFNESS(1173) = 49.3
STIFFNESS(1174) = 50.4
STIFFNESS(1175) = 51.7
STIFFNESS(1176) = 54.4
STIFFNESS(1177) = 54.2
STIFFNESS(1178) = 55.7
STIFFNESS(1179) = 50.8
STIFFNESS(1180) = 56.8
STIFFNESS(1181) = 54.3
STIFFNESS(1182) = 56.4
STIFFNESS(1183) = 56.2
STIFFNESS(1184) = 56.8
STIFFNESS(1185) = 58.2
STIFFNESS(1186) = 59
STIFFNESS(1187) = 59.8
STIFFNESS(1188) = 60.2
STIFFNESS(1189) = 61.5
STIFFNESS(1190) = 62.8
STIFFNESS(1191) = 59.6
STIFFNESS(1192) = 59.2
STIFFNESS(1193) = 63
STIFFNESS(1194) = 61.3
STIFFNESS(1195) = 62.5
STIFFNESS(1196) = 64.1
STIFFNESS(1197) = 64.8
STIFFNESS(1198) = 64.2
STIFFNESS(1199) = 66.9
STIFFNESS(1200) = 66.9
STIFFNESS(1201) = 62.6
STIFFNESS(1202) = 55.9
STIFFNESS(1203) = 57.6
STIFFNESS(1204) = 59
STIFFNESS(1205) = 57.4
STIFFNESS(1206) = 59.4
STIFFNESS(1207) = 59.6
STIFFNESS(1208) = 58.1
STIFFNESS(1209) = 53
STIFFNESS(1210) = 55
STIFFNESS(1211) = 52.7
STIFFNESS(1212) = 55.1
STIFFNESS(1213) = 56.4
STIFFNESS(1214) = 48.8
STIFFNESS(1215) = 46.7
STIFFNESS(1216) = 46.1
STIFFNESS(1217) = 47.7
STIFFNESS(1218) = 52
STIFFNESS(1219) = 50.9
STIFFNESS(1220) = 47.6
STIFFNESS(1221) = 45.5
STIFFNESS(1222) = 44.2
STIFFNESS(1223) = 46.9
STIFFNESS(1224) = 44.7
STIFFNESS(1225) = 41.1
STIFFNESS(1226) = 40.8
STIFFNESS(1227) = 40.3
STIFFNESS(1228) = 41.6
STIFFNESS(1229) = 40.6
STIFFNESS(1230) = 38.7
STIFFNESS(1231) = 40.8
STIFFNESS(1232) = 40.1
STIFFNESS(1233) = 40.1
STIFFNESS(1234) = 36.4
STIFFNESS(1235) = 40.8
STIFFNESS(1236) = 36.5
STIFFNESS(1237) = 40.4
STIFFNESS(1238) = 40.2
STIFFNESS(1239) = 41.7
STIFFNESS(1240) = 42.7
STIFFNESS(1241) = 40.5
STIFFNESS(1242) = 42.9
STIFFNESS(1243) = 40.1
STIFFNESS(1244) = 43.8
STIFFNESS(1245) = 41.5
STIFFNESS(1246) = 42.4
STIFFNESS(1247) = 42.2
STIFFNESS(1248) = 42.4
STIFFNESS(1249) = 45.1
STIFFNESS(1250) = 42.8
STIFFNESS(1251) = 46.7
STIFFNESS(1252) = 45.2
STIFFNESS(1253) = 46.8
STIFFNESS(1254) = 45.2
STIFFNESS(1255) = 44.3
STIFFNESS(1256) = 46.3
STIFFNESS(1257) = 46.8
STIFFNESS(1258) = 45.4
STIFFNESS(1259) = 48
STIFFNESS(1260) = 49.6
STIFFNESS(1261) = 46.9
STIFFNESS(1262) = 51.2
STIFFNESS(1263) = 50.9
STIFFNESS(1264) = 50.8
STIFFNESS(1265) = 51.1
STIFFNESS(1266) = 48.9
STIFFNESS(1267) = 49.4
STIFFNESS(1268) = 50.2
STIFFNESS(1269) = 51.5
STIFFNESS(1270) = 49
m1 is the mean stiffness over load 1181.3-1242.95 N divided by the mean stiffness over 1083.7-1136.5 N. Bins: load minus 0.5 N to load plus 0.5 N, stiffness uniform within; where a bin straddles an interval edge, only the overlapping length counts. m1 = 1.1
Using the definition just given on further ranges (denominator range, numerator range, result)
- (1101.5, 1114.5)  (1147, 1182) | 0.98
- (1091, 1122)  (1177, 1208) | 1.27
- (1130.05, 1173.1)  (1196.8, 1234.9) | 1.10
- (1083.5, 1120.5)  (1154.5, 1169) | 0.83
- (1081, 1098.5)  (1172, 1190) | 1.38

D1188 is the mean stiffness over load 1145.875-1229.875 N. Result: 50.9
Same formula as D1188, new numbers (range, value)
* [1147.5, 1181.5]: 45.2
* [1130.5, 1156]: 50.5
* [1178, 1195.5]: 58.6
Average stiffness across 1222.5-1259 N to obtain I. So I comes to 42.4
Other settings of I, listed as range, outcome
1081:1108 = 43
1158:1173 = 39.2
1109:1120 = 48.1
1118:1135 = 48.8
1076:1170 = 45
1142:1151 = 53.9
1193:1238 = 50.7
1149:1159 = 45.1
